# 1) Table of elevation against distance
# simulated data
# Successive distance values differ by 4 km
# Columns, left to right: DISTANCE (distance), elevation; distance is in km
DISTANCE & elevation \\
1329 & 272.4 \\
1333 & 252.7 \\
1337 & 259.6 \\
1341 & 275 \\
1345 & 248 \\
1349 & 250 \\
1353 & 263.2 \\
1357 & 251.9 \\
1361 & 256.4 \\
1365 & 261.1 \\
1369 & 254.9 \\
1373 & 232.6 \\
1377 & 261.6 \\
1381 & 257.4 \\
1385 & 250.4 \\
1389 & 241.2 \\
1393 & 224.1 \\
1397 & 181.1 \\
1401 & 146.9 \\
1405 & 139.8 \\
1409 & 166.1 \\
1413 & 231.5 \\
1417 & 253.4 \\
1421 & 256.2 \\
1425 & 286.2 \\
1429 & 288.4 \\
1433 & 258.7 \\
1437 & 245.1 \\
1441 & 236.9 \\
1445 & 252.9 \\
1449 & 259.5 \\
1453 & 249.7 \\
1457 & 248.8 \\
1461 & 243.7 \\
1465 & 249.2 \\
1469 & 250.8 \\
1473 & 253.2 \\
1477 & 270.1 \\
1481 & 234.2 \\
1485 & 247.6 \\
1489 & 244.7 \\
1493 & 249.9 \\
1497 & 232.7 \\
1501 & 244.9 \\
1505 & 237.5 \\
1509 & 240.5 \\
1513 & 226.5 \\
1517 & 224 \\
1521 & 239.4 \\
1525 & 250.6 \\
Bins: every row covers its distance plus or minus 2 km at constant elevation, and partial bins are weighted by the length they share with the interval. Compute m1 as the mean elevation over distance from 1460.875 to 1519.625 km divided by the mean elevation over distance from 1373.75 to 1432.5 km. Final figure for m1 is 1.1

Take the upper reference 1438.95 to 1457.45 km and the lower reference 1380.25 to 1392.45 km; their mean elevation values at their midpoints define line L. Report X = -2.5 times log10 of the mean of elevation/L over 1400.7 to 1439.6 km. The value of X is 0.08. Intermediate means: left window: 246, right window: 250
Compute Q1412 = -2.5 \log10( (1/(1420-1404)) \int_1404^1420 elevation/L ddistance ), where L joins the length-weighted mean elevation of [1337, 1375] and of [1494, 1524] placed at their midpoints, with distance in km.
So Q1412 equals 0.21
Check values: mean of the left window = 255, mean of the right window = 236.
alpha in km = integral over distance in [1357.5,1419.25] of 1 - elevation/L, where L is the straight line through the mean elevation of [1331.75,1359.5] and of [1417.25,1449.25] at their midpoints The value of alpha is 8.1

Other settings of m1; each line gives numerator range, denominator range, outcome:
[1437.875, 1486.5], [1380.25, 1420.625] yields 1.19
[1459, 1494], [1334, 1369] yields 0.97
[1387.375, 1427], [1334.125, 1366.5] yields 0.82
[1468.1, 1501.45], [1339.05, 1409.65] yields 1.07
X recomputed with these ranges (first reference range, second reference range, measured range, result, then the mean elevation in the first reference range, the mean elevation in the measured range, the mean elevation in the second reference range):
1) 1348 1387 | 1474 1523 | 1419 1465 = -0.042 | 254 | 257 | 241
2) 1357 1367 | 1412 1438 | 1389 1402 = 0.307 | 257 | 196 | 262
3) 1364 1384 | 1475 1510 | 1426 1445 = -0.041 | 253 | 258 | 245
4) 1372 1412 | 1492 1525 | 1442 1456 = -0.133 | 210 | 252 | 237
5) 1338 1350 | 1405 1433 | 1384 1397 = 0.084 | 258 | 229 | 240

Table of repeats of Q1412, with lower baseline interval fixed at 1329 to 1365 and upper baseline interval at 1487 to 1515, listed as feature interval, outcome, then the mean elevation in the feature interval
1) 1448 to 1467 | -0.02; 250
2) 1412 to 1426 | -0.03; 257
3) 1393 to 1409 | 0.45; 166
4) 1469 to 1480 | -0.06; 257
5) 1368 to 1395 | 0.04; 246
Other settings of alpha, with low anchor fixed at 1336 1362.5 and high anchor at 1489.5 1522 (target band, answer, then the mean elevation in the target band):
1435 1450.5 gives -0.2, 248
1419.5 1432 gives -1.4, 276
